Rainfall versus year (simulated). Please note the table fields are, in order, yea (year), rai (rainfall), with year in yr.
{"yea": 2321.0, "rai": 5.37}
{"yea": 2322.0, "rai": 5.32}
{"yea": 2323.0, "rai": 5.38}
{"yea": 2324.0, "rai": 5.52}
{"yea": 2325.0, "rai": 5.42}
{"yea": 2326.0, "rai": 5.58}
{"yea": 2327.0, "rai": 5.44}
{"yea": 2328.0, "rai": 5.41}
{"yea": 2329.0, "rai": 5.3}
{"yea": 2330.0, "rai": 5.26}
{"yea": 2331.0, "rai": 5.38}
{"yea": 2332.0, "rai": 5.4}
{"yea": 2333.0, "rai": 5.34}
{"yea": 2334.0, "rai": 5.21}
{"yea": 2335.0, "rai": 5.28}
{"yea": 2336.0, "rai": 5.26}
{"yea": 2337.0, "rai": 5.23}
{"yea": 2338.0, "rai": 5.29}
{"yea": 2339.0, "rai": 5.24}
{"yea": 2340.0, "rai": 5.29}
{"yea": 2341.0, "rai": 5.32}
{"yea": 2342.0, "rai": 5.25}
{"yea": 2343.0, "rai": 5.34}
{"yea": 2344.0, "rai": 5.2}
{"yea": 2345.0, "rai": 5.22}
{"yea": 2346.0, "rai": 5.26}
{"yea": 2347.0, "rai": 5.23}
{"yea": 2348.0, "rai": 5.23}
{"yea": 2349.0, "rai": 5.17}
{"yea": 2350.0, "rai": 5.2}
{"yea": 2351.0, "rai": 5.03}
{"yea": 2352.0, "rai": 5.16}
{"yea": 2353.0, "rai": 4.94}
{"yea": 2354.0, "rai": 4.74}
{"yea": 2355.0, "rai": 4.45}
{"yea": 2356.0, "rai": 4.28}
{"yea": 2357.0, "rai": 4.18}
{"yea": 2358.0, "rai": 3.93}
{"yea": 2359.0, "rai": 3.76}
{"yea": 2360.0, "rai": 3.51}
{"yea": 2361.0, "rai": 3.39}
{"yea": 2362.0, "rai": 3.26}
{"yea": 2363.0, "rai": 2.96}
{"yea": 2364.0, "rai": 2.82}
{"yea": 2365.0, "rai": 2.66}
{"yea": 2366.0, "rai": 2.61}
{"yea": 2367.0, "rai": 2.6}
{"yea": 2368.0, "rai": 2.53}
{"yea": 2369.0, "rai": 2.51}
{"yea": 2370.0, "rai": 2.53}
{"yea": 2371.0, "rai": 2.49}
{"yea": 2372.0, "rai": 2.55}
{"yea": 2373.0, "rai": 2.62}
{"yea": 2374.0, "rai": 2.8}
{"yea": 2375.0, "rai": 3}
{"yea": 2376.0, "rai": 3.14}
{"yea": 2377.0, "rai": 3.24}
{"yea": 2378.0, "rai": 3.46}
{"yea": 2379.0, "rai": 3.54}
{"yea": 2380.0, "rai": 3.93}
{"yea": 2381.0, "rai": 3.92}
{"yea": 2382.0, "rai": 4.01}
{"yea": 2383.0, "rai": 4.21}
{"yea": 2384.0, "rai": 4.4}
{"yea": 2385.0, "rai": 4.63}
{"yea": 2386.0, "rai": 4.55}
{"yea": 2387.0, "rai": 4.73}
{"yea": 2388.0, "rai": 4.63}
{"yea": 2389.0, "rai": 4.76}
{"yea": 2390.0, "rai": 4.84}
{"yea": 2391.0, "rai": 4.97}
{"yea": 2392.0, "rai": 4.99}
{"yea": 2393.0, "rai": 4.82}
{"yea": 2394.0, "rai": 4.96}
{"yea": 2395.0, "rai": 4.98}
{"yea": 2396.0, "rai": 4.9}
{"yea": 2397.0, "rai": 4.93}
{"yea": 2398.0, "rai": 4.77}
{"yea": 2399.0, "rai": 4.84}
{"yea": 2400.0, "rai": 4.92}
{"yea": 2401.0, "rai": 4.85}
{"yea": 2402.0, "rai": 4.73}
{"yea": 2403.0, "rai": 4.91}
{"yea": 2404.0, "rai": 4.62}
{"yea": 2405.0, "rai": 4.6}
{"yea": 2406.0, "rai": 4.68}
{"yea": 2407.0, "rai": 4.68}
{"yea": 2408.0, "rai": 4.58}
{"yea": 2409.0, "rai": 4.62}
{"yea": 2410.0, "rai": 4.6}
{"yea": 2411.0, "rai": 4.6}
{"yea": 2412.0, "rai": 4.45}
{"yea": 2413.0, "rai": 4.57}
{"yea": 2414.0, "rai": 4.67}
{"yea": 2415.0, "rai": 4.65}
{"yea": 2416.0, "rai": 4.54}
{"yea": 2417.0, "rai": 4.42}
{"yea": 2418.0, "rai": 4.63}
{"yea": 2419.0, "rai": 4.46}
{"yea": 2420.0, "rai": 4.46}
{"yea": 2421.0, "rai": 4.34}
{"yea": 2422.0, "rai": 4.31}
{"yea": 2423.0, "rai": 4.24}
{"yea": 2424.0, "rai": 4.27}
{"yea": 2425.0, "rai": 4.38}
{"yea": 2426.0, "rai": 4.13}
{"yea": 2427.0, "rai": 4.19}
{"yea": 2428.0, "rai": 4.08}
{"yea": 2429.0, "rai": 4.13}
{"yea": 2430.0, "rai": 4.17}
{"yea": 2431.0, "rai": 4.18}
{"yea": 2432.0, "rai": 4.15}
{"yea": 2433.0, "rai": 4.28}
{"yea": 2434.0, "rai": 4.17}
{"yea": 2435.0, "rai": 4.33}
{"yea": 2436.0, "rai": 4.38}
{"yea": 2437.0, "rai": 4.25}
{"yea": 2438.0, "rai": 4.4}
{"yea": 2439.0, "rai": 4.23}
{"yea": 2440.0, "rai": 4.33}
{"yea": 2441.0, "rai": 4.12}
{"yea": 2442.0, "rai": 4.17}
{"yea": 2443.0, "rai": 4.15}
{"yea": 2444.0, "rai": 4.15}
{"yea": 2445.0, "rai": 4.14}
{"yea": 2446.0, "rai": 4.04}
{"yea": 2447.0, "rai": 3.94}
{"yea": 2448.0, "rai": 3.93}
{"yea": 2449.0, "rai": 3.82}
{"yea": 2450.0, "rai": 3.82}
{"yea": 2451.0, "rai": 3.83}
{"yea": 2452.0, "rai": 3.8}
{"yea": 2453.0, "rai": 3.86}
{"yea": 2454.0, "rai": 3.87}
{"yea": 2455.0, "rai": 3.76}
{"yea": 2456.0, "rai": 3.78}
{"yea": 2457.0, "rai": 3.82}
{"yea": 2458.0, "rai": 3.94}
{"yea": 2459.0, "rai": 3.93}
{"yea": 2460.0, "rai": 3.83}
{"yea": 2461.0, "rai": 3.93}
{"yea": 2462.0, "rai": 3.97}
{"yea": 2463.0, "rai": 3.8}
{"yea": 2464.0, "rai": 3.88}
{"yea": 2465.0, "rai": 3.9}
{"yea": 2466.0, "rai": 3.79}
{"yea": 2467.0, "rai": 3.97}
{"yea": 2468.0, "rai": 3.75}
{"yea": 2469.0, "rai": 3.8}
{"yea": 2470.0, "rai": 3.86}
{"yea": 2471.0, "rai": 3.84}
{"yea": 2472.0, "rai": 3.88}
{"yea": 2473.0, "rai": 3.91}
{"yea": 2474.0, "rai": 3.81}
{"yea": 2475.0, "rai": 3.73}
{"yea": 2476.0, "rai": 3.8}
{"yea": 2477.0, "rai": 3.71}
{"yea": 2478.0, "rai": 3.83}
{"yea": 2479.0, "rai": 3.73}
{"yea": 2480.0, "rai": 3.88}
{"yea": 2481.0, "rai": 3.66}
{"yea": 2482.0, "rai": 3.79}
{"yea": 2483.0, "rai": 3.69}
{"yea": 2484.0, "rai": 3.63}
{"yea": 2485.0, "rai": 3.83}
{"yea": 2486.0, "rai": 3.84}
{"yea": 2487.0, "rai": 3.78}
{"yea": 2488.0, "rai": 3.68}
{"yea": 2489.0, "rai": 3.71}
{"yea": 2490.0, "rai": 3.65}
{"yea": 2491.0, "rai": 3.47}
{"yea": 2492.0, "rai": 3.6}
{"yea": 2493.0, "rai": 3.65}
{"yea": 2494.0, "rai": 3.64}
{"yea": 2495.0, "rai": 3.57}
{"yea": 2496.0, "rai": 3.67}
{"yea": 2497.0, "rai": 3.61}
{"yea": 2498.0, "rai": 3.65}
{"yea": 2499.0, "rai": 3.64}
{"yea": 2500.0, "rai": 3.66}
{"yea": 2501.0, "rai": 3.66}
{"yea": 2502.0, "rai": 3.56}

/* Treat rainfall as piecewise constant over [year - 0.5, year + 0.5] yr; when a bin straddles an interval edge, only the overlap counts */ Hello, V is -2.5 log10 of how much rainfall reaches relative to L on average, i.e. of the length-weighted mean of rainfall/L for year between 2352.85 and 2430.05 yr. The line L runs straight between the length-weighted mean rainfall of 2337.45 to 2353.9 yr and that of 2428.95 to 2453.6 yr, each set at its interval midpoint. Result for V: 0.13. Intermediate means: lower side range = 5.2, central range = 4.11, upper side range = 4.11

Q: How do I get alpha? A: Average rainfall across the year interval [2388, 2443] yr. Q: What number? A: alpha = 4.52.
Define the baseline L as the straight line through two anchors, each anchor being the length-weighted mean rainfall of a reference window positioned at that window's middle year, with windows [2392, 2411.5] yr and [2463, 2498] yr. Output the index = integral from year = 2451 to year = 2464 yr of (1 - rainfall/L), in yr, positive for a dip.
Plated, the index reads 0.6 yr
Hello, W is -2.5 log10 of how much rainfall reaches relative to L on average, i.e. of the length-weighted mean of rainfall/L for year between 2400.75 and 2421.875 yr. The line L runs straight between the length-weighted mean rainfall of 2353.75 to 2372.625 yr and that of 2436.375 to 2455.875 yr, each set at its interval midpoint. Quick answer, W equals -0.238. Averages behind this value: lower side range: 3.23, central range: 4.59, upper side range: 4.03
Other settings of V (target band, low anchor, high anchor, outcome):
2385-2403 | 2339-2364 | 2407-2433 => -0.08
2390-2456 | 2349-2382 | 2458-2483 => -0.19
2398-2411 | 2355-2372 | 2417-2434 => -0.21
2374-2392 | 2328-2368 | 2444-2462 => 0.07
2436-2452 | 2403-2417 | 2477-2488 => 0.03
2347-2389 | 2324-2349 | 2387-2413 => 0.32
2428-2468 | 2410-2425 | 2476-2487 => 0.03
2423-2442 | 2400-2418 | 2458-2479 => 0.02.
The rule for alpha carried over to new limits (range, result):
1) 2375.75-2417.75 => 4.53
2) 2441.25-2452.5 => 3.98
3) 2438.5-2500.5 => 3.83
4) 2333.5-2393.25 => 4.19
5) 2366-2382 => 3.01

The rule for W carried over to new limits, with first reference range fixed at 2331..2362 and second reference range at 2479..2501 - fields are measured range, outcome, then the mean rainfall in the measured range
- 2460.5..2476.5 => 0.00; 3.85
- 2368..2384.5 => 0.39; 3.25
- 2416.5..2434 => -0.01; 4.28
